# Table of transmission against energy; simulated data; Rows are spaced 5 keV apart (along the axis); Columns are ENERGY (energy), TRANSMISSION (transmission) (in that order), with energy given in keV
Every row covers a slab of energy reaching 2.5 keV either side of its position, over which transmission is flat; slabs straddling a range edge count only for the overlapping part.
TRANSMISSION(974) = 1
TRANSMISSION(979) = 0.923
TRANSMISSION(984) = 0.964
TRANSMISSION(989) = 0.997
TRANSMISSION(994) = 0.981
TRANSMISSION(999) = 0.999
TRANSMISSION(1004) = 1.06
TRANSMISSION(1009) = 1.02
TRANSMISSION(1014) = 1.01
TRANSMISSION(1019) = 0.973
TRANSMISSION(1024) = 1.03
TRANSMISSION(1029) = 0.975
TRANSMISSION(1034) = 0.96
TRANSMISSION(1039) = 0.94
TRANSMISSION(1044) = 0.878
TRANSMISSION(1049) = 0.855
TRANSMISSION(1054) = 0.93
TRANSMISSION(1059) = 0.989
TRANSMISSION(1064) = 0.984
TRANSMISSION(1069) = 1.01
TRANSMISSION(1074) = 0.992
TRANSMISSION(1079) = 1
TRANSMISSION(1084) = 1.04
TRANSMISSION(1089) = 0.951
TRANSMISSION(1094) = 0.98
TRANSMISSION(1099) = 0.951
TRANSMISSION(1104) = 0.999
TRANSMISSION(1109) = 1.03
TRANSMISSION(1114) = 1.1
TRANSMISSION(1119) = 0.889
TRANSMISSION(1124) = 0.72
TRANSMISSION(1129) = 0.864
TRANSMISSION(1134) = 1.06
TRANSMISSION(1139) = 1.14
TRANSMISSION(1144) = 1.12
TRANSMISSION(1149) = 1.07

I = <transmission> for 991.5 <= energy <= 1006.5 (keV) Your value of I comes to 1.01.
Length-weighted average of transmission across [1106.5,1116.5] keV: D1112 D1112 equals 1.06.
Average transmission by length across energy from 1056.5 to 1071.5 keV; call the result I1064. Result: 0.994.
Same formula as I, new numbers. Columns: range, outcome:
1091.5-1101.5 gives 0.966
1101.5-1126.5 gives 0.948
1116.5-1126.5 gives 0.804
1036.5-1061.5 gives 0.918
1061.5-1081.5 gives 0.996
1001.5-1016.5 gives 1.03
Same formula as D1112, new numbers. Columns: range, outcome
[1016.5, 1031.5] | 0.993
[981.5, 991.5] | 0.98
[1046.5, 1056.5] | 0.893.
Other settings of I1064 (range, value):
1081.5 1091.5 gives 0.996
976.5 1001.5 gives 0.973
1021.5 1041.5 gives 0.976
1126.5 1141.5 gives 1.02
